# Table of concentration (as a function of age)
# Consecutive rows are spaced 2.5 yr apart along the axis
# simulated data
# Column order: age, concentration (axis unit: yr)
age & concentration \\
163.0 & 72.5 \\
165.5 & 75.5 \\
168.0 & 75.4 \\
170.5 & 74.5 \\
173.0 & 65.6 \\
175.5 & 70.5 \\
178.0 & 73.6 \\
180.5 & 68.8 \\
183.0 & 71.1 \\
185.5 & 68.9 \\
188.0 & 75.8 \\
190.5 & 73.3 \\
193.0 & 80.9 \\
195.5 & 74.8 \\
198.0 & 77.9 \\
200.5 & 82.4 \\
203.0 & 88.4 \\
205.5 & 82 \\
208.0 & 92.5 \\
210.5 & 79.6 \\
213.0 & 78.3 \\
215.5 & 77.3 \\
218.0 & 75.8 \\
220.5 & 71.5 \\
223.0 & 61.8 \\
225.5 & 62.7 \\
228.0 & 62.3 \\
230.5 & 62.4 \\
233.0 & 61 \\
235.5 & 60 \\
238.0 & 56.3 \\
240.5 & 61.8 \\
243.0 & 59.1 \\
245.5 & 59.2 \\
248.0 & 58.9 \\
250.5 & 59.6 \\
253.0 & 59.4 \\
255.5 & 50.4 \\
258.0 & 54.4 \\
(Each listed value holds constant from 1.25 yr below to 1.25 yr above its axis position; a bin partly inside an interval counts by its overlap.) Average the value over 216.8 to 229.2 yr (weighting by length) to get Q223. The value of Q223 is 66.8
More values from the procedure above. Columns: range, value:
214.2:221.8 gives 74.8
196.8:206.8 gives 82.7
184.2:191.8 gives 72.7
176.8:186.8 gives 70.6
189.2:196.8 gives 76.3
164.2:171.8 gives 75.1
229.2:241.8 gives 60.3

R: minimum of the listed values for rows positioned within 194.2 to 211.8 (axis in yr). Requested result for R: 74.8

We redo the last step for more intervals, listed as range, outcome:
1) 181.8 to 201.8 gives 68.9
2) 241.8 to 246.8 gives 59.1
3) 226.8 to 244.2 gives 56.3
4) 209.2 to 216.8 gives 77.3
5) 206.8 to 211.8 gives 79.6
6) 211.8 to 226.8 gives 61.8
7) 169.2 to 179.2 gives 65.6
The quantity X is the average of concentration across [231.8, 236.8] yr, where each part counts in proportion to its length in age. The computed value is 60.5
